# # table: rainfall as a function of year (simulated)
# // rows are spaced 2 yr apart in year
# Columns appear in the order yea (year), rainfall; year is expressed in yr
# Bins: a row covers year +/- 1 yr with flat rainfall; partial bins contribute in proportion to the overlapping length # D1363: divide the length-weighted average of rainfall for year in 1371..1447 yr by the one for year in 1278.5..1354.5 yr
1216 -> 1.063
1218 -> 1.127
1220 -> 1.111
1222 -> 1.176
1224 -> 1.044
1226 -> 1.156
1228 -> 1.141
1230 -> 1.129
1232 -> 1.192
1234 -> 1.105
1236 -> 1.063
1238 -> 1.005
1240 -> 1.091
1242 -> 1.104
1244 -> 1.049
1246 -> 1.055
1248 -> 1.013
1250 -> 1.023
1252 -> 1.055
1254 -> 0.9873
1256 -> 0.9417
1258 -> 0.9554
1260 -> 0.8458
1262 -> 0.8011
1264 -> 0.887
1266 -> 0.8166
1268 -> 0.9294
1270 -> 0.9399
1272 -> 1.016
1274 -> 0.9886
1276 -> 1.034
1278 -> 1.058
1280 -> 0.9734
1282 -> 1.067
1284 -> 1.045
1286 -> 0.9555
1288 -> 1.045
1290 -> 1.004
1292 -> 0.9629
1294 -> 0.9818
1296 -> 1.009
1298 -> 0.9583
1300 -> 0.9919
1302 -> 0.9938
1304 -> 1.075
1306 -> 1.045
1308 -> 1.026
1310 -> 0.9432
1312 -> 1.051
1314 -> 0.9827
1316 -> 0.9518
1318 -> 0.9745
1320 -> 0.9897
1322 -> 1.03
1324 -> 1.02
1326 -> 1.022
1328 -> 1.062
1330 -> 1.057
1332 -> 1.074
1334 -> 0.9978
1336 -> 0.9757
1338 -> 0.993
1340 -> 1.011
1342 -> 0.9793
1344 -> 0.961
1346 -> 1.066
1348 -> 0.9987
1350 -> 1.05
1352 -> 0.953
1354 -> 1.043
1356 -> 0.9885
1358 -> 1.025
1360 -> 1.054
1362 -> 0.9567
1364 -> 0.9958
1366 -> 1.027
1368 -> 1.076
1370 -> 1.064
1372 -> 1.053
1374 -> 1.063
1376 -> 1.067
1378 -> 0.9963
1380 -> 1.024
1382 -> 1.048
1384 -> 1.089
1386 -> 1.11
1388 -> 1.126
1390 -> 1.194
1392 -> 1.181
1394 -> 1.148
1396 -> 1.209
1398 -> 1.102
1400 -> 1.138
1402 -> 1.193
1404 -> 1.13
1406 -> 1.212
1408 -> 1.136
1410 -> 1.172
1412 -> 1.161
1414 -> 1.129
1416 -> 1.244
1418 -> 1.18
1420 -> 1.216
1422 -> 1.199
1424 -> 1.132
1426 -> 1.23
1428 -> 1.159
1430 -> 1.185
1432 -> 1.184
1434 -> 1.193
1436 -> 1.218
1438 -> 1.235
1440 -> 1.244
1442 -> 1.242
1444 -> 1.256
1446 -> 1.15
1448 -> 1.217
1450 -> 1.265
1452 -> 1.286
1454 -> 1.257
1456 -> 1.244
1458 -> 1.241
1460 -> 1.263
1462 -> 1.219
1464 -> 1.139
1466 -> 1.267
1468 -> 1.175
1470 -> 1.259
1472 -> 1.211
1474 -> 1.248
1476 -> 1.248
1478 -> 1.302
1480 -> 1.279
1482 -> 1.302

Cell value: 1.1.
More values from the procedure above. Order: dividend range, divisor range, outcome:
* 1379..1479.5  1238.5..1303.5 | 1.21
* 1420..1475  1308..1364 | 1.21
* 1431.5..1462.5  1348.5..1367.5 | 1.22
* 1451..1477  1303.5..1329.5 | 1.22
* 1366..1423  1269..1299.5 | 1.13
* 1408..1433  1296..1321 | 1.18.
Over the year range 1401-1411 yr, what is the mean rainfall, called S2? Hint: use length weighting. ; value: 1.17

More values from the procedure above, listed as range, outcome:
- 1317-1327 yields 1.01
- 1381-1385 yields 1.07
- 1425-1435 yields 1.19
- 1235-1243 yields 1.07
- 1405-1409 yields 1.17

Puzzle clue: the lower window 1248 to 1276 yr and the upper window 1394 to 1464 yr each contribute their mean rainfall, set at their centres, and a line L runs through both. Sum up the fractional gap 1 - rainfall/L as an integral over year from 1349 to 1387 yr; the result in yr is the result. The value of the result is 2.4 yr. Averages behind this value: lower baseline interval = 0.944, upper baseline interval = 1.2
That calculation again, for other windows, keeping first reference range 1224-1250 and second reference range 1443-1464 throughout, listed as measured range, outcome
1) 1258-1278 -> 3.29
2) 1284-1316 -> 3.65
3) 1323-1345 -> 2.66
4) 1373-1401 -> 1.95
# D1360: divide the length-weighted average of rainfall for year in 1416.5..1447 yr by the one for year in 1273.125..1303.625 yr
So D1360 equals 1.2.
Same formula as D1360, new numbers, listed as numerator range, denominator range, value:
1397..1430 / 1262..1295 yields 1.20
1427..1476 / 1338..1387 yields 1.19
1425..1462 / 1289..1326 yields 1.23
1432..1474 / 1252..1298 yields 1.27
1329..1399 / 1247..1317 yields 1.07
